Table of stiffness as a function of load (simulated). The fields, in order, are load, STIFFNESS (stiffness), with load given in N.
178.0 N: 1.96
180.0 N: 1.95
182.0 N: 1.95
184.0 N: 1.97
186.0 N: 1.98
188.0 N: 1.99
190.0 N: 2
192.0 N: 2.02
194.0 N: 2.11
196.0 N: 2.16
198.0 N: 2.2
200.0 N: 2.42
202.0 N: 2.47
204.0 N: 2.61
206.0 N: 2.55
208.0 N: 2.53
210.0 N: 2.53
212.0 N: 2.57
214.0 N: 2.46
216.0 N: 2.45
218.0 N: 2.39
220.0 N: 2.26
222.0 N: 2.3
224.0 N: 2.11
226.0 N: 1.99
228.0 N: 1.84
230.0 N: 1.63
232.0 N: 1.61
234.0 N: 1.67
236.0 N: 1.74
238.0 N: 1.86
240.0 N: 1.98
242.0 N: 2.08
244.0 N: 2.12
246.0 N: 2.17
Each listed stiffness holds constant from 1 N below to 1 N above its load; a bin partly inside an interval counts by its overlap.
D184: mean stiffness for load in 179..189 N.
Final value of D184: 1.97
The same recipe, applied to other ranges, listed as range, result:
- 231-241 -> 1.77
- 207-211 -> 2.53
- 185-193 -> 2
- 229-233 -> 1.62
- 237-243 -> 1.97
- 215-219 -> 2.42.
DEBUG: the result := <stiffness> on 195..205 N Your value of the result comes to 2.37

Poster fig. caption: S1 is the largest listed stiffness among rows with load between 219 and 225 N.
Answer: 2.3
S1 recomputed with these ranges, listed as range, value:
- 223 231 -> 2.11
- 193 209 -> 2.61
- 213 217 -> 2.46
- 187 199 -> 2.2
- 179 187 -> 1.98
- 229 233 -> 1.63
